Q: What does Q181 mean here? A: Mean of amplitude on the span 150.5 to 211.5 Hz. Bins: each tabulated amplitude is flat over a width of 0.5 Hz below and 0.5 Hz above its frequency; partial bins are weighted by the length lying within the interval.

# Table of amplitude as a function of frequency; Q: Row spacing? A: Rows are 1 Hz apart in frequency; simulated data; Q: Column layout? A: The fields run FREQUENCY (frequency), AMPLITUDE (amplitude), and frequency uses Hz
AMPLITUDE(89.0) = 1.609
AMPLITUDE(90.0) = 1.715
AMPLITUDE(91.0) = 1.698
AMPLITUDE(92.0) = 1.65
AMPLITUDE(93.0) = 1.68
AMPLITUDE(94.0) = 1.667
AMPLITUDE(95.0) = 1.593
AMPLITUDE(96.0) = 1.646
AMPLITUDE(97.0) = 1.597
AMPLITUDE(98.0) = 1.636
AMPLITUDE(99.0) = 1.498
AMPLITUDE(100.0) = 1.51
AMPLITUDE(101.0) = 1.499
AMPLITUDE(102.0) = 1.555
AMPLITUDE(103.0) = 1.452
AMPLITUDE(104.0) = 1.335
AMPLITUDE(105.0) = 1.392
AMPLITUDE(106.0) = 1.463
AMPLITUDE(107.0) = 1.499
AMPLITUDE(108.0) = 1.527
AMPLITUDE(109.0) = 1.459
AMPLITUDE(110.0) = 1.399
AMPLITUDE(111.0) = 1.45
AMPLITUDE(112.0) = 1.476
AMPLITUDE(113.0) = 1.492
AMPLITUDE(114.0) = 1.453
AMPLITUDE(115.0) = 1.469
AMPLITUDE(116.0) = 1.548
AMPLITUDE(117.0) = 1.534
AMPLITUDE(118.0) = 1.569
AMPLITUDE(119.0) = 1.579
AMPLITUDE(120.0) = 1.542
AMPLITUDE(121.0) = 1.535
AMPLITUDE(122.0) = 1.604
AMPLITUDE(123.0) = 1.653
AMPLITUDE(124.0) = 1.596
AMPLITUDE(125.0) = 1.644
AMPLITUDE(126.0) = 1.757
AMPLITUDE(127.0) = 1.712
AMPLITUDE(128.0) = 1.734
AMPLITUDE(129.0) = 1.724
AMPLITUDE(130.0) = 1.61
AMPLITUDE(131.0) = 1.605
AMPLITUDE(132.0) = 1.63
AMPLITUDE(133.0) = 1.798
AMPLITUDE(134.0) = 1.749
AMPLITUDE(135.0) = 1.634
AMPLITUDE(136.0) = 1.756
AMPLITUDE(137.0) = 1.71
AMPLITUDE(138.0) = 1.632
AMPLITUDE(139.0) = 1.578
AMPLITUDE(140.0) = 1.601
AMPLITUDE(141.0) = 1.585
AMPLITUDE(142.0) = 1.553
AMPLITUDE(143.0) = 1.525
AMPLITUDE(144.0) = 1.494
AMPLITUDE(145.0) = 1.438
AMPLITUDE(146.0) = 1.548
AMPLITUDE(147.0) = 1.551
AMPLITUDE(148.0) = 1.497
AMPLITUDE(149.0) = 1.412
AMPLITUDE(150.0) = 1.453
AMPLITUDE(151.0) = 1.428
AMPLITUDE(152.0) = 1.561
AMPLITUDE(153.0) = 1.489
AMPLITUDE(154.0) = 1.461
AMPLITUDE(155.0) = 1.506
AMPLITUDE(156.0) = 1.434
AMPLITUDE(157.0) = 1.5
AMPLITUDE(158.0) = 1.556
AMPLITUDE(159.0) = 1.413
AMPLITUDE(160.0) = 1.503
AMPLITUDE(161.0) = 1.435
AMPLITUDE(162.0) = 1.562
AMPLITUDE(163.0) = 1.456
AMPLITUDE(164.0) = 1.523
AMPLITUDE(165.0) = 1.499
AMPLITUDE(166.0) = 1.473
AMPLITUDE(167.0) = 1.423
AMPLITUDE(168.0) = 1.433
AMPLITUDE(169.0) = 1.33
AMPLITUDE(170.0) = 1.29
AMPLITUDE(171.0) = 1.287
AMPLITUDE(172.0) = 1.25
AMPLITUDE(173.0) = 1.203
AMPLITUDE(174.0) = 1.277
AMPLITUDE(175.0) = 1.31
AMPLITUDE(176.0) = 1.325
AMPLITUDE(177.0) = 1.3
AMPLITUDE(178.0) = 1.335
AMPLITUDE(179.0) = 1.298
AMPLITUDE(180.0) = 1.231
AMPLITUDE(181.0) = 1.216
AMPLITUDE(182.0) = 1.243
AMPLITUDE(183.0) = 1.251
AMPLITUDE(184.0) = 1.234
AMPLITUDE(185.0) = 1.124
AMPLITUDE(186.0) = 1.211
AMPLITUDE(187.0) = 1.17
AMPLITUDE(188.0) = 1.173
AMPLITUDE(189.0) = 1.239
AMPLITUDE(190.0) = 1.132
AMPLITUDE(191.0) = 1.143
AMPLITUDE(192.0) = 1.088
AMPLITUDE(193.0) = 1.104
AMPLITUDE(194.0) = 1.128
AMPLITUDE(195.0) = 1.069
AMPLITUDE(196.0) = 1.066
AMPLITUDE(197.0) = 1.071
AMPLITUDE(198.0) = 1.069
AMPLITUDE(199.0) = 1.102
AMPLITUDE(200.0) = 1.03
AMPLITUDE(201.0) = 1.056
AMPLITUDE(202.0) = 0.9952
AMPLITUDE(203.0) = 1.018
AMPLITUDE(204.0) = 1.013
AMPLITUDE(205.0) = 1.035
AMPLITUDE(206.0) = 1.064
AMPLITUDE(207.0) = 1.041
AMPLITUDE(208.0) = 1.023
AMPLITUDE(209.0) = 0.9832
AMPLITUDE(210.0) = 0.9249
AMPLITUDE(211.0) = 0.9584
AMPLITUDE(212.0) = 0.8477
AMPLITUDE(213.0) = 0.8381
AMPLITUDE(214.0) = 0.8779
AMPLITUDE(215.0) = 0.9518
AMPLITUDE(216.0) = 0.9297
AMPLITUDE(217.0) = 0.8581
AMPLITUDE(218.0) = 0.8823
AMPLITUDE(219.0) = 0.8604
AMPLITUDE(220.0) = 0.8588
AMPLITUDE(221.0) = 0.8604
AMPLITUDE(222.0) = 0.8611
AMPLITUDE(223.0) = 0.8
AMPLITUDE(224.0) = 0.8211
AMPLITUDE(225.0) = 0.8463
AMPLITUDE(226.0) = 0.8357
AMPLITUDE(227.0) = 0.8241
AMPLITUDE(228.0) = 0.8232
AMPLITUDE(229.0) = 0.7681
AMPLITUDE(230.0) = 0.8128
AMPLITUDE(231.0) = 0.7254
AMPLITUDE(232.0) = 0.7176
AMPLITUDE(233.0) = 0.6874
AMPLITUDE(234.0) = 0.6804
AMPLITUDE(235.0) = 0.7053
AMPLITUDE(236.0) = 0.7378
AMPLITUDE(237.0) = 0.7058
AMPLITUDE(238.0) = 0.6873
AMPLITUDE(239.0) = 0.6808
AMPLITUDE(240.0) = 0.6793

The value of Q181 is 1.25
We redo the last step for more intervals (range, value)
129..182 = 1.47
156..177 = 1.4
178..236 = 0.986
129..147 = 1.62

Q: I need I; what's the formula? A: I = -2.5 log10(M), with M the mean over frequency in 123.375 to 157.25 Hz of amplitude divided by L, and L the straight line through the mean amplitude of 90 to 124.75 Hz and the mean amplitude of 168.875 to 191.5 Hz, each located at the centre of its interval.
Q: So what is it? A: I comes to -0.13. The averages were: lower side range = 1.54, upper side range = 1.24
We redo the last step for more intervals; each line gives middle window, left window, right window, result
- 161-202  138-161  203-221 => -0.023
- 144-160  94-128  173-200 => -0.105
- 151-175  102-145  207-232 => -0.116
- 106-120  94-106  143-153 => 0.012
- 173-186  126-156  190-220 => -0.021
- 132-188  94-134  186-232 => -0.128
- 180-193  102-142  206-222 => -0.067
